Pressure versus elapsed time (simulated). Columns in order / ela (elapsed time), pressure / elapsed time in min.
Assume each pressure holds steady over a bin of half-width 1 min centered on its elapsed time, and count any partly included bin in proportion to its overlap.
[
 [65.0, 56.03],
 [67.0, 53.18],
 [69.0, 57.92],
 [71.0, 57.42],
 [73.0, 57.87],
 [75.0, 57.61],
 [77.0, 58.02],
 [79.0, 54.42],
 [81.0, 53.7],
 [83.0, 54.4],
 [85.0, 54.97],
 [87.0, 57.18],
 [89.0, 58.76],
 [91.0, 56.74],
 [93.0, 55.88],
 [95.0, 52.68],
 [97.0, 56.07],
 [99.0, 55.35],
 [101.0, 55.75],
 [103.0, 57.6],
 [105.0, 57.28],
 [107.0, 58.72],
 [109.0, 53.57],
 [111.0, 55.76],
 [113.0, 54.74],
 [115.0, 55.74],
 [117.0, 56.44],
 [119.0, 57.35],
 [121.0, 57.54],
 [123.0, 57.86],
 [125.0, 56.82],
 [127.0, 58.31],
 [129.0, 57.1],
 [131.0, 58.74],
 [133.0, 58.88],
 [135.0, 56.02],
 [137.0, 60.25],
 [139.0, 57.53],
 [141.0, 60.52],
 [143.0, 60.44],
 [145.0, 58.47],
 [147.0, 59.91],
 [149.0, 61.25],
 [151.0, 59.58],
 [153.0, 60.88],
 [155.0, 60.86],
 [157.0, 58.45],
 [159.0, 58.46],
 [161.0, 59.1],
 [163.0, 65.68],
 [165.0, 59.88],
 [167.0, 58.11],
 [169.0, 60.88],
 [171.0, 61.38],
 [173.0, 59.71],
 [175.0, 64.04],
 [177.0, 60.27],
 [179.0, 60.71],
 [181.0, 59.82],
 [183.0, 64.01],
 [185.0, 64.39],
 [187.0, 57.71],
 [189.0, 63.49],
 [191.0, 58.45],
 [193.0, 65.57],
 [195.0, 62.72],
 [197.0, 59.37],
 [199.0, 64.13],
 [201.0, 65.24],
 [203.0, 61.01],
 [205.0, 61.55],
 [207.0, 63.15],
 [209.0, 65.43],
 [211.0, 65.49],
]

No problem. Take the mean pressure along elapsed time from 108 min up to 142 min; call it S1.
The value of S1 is 57.2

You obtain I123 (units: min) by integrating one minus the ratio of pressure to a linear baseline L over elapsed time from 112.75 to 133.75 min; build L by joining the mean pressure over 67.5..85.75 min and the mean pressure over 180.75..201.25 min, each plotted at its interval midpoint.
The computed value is 0.5 min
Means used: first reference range 56.2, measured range 57.3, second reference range 62.2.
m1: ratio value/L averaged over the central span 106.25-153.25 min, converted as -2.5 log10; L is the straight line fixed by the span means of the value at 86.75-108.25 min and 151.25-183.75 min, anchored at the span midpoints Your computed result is 0.01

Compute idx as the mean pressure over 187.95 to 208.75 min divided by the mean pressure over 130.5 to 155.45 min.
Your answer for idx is 1.05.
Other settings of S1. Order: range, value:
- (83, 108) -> 56.3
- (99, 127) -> 56.6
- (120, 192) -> 59.9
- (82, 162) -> 57.5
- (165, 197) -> 61.3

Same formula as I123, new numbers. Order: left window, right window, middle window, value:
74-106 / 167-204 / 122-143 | 0.1 min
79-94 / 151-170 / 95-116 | 0.4 min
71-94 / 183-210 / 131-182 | 0.3 min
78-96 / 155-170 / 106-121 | 0.2 min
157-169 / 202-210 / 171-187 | -0.1 min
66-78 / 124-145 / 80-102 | 0.7 min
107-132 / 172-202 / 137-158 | -0.3 min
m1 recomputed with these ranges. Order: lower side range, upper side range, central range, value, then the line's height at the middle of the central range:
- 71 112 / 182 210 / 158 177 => 0.001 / 60.8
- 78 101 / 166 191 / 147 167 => -0.010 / 59.7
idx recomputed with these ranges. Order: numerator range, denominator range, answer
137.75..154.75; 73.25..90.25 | 1.07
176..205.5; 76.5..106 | 1.11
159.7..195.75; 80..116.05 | 1.10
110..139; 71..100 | 1.02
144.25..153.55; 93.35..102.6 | 1.09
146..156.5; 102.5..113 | 1.07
